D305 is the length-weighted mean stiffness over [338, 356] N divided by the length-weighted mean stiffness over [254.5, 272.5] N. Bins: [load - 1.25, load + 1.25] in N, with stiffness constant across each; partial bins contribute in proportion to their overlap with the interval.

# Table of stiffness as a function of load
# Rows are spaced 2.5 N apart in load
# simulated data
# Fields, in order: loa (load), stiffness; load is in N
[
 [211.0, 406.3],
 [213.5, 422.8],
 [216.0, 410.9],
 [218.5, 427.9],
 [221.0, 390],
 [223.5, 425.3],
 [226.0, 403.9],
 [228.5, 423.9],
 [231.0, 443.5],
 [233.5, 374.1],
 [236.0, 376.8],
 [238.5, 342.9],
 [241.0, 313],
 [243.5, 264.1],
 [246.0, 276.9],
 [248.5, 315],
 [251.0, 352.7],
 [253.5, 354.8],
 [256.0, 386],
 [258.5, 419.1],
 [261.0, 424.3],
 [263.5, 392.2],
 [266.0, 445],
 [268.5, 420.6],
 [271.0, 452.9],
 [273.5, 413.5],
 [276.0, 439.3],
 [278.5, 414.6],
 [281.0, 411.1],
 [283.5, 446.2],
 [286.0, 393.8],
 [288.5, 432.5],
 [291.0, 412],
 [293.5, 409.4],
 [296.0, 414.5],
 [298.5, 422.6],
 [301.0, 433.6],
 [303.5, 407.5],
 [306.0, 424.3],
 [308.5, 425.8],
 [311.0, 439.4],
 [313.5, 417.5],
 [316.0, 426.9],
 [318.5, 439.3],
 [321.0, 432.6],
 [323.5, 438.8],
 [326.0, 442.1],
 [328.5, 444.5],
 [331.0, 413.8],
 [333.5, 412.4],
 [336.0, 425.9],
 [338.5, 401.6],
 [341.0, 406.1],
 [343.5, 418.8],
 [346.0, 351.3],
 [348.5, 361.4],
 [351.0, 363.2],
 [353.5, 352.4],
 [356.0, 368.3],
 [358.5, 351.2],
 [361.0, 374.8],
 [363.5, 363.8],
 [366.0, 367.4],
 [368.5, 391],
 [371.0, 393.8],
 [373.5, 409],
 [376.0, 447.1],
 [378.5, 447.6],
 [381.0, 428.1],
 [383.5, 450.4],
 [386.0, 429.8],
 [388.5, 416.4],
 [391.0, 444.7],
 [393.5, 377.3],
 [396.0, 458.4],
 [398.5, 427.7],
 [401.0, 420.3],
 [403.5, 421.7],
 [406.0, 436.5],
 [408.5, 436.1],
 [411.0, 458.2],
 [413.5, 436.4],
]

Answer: 0.90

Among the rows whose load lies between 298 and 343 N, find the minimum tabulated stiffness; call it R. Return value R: 401.6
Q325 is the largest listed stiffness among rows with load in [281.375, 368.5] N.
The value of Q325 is 446.2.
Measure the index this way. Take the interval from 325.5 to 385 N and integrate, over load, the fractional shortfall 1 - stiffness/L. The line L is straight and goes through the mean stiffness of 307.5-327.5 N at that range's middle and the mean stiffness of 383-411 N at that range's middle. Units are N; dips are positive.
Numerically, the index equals 4.5 N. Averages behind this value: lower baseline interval 433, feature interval 399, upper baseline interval 430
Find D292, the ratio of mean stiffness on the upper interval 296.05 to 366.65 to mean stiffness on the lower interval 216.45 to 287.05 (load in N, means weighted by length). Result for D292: 1.04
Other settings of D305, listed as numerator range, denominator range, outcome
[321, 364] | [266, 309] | 0.94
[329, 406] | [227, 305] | 1.02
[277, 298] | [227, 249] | 1.19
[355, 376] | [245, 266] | 1.03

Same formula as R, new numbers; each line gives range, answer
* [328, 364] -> 351.2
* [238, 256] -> 264.1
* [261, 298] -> 392.2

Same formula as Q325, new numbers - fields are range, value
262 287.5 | 452.9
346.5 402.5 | 458.4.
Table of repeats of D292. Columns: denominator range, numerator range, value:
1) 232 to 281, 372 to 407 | 1.13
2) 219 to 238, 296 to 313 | 1.05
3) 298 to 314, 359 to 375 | 0.90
